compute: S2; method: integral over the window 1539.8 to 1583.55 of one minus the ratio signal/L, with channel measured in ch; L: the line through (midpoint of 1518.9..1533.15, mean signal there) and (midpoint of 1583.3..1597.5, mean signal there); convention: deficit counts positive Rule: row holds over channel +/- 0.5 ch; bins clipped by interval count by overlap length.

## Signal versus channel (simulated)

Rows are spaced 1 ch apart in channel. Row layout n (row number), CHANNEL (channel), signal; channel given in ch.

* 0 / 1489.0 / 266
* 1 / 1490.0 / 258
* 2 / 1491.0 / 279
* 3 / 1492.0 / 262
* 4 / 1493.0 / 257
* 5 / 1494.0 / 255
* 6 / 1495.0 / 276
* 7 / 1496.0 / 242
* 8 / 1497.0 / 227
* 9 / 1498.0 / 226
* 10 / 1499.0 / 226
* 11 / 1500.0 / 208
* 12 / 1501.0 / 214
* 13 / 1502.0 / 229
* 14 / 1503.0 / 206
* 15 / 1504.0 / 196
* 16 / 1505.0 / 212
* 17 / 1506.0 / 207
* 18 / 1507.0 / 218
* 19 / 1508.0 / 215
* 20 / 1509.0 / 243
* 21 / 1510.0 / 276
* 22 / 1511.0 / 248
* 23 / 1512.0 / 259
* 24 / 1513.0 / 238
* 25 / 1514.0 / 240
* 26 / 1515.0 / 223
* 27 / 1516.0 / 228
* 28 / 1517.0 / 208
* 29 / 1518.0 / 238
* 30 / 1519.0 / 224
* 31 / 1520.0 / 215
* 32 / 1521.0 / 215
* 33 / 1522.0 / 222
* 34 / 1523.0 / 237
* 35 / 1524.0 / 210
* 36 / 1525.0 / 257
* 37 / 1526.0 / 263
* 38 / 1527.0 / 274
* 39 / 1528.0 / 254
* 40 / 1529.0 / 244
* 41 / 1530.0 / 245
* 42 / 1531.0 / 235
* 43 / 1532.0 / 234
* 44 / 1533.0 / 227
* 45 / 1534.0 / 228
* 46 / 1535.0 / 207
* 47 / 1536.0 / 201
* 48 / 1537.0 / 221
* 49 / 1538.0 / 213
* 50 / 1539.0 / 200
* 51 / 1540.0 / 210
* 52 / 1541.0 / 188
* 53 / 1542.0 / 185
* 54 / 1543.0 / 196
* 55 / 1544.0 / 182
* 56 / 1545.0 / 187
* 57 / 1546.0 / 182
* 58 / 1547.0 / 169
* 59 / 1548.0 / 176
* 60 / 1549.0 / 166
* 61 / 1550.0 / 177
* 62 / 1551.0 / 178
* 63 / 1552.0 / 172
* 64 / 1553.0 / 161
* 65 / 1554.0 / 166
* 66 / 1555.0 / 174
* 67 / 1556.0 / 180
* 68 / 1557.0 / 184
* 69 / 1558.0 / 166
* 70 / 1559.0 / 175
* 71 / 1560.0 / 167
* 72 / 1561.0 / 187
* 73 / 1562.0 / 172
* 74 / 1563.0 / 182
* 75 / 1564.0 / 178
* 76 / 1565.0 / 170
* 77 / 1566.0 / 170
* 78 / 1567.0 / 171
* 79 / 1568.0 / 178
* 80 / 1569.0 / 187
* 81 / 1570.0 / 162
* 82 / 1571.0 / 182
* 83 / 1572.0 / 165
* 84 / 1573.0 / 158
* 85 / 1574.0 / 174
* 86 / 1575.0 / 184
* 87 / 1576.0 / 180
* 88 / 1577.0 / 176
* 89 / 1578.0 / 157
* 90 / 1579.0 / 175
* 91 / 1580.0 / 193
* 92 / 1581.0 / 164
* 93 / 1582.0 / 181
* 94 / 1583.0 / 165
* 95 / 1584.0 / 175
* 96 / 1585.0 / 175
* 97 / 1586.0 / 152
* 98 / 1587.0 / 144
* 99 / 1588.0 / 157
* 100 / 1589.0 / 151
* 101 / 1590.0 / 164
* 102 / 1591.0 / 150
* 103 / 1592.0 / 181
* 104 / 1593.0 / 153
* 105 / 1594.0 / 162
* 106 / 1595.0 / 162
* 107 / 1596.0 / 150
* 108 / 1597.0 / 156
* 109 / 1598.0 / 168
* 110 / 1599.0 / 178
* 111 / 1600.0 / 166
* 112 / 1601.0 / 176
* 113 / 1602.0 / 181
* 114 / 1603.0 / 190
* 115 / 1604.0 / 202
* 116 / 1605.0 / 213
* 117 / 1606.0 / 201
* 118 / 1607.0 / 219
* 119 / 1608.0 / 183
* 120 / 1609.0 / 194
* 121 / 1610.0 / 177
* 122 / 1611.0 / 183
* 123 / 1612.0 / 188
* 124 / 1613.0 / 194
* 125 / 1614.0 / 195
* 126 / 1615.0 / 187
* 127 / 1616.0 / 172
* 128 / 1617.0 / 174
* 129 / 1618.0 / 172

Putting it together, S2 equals 4.0 ch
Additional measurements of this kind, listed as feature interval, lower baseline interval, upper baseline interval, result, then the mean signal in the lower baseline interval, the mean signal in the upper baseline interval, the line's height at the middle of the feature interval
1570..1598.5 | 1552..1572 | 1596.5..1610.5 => 2.2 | 174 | 186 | 180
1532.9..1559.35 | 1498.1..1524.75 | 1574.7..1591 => 1.4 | 226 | 168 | 197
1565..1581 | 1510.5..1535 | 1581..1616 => 1.8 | 235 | 175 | 196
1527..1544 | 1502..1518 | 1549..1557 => -2.0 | 228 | 173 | 195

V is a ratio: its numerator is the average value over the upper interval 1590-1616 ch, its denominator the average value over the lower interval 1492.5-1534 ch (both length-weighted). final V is 0.8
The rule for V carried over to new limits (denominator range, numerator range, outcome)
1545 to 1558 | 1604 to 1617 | 1.10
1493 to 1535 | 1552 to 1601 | 0.73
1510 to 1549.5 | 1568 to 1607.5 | 0.78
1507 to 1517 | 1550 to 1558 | 0.73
